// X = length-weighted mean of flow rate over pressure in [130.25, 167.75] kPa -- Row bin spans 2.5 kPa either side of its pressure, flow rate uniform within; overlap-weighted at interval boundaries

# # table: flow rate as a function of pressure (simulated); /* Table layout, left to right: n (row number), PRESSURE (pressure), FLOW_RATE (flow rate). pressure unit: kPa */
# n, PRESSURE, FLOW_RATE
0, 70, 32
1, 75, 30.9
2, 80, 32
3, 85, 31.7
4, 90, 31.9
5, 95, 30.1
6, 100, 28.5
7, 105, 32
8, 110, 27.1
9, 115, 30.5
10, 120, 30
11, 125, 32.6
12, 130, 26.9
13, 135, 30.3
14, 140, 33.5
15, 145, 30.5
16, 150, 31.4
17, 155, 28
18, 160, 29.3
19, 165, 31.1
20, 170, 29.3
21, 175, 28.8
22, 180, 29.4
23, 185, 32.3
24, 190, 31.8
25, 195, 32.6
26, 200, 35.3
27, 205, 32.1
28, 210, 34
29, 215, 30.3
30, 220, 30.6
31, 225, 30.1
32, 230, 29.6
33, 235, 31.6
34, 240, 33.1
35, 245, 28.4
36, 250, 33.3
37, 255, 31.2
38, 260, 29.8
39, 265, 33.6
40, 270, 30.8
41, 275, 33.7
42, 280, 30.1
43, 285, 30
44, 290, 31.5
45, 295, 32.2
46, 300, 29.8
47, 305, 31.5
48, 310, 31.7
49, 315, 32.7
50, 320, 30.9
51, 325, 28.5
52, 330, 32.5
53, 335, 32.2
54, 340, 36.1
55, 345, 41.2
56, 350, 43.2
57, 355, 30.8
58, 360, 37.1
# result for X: 30.4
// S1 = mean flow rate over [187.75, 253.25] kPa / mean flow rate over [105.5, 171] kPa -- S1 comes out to 1.05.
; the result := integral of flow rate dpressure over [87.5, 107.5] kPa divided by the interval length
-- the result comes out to 30.6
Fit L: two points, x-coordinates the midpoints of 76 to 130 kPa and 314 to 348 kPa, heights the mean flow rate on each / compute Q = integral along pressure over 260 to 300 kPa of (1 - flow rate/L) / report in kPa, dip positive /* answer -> 1.8 kPa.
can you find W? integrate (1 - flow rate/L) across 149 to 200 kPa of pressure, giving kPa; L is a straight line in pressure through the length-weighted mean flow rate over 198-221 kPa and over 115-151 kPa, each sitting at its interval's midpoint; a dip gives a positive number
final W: 1.75 kPa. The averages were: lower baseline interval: 30.7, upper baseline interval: 32.5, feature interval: 30.6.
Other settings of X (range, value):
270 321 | 31.4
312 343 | 32.3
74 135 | 30.3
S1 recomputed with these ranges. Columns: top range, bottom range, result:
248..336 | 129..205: 1.02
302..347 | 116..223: 1.06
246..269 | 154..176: 1.08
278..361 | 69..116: 1.08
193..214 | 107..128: 1.11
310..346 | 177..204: 1.02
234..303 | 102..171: 1.04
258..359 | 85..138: 1.09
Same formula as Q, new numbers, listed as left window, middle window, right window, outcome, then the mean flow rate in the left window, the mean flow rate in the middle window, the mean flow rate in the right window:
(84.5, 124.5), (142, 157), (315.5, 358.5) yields 0.44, 30.3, 30.1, 34.4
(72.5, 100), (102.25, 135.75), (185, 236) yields 1.48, 31.1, 29.9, 31.8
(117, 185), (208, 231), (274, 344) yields -0.04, 30.2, 30.9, 31.8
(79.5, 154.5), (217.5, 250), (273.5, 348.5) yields 0.91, 30.5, 30.8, 32.4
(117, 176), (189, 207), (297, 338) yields -1.51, 30.2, 33.1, 31.3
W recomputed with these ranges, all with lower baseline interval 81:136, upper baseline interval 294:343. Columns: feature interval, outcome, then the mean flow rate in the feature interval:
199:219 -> -1.0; 32.6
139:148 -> -0.4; 31.7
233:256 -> -0.2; 31.5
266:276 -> -0.2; 32.2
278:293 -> 0.5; 30.6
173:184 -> 0.4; 29.5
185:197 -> -0.5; 32.2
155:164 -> 0.4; 29.2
